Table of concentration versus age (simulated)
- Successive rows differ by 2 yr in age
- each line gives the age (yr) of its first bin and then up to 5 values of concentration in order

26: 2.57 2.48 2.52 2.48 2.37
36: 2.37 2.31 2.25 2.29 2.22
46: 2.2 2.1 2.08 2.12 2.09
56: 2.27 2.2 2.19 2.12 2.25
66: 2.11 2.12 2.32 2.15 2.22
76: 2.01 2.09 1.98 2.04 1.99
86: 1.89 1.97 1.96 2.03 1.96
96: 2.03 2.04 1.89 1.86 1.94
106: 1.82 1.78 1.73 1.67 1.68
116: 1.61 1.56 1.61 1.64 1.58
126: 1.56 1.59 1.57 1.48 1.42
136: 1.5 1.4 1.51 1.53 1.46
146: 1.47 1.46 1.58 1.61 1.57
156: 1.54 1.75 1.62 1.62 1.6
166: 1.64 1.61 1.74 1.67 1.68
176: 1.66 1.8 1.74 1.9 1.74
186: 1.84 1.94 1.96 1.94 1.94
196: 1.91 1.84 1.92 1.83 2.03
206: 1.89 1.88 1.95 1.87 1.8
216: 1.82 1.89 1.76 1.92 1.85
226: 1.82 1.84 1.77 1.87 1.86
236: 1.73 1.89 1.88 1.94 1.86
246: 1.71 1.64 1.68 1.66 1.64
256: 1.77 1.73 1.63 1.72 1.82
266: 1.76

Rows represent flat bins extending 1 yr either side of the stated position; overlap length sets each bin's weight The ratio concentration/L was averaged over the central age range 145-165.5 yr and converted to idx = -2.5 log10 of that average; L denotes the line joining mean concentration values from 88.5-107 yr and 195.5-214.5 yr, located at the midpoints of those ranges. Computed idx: 0.21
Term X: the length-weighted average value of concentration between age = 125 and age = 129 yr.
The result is 1.58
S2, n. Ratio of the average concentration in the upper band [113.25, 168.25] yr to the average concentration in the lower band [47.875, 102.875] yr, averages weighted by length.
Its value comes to 0.75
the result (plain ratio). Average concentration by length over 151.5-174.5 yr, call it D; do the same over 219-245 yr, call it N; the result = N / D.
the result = 1.13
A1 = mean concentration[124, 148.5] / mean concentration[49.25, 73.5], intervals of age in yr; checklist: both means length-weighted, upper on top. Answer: 0.69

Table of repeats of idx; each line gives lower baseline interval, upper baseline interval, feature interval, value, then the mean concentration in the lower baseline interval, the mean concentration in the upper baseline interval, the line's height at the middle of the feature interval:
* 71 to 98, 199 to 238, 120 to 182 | 0.215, 2.03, 1.86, 1.94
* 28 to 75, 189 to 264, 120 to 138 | 0.315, 2.24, 1.83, 2.06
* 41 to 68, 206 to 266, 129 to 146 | 0.325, 2.17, 1.8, 2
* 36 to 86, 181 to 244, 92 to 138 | 0.202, 2.15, 1.87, 2.05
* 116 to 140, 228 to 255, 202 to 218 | -0.105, 1.54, 1.78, 1.71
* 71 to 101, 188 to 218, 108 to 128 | 0.212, 2.02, 1.9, 1.98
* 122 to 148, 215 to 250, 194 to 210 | -0.109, 1.51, 1.82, 1.72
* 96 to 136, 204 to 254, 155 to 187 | 0.037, 1.69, 1.82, 1.76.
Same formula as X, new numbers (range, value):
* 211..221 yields 1.83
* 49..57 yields 2.14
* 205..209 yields 1.88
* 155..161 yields 1.64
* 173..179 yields 1.71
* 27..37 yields 2.44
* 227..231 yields 1.81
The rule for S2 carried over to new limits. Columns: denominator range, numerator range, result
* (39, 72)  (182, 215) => 0.87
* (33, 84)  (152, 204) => 0.81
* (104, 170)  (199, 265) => 1.14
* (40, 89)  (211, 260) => 0.84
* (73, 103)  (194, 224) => 0.94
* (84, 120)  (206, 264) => 0.98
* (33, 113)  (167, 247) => 0.89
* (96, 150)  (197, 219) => 1.15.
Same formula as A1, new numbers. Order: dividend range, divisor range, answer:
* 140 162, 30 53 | 0.69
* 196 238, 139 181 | 1.15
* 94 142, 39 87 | 0.78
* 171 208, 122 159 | 1.20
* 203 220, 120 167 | 1.21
